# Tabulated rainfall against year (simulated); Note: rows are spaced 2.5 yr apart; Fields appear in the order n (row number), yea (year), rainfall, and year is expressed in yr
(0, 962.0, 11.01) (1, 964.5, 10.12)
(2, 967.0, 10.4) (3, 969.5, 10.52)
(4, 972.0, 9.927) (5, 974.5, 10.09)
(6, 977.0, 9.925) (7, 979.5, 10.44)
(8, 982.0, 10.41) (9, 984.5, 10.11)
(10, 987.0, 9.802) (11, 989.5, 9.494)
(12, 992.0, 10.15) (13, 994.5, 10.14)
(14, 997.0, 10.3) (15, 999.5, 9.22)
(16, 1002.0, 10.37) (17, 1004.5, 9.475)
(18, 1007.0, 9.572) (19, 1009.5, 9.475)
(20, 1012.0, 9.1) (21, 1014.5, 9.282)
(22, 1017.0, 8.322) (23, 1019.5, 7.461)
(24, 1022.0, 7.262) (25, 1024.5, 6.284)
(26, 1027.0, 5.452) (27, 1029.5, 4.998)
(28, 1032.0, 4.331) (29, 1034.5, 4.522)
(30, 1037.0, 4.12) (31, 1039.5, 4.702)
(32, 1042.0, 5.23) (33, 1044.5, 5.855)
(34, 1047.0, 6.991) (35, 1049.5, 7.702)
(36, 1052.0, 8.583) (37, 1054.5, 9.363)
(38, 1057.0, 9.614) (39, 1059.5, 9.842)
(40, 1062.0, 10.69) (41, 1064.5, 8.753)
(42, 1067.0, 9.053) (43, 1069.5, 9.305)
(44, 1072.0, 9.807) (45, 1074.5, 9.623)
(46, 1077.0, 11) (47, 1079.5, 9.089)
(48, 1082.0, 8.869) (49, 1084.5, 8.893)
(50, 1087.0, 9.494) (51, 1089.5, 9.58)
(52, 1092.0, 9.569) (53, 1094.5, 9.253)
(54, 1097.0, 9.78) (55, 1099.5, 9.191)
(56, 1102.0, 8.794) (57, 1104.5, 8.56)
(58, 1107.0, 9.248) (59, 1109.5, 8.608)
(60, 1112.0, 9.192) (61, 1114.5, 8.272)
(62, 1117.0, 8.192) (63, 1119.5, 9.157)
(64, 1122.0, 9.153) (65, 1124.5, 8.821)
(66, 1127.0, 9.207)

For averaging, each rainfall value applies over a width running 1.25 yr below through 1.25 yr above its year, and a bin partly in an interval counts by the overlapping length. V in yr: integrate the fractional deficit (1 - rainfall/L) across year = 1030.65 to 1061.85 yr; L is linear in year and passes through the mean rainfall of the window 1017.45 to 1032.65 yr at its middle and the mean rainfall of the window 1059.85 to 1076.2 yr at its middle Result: 4.5 yr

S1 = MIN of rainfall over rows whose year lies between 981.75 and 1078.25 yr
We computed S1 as 4.12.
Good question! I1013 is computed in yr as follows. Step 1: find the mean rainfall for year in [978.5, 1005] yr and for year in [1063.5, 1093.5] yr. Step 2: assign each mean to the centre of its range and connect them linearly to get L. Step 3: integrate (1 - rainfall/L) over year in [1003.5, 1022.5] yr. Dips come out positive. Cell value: 2.1 yr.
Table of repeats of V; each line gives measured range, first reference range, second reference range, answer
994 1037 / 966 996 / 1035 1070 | 5.9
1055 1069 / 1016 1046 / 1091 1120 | -5.0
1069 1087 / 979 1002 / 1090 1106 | -0.3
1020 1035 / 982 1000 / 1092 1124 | 6.3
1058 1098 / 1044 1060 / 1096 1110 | -3.9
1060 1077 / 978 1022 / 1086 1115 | -0.7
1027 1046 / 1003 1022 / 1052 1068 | 8.9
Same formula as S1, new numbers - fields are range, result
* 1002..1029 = 5.452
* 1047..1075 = 6.991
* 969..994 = 9.494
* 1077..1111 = 8.56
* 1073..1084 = 8.869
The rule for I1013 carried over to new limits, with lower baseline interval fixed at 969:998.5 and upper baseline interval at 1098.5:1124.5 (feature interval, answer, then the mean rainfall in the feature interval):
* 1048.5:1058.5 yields 0.57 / 8.87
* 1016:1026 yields 2.54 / 7.26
